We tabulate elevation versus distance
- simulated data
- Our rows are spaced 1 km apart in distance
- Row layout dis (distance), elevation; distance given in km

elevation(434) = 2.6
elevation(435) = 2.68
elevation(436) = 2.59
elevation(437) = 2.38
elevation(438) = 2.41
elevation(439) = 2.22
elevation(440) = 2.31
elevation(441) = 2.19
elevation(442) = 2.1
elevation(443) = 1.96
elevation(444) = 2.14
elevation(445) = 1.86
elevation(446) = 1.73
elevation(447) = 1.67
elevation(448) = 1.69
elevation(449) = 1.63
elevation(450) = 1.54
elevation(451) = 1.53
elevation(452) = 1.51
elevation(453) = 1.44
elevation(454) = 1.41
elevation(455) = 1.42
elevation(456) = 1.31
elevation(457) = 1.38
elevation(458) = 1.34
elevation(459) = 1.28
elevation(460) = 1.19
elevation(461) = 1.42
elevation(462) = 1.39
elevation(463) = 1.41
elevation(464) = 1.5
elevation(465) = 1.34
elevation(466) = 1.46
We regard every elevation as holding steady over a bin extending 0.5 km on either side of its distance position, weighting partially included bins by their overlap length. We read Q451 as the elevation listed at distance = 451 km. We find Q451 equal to 1.53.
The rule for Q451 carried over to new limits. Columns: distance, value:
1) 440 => 2.31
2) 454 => 1.41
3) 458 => 1.34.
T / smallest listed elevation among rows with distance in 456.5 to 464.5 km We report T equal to 1.19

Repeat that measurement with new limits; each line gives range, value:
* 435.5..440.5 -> 2.22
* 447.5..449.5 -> 1.63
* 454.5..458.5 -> 1.31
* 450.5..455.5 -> 1.41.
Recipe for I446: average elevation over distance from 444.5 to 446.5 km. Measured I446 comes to 1.79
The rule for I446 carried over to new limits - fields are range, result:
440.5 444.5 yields 2.1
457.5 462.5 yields 1.32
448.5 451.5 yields 1.57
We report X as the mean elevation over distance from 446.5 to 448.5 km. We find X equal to 1.68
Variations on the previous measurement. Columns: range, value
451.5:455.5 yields 1.45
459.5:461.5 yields 1.3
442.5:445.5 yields 1.99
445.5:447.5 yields 1.7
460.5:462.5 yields 1.4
